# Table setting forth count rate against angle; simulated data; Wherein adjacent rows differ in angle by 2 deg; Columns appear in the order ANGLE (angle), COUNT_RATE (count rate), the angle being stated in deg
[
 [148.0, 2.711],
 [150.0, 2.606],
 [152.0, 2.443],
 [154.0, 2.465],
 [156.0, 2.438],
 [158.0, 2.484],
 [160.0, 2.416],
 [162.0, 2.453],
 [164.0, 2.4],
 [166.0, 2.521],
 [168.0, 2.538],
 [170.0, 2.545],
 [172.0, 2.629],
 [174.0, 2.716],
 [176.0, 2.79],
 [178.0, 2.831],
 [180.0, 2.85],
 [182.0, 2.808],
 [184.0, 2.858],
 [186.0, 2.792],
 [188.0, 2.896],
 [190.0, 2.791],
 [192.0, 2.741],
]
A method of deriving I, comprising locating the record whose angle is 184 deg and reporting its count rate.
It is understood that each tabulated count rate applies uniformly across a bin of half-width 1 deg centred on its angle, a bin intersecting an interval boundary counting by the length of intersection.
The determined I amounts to 2.858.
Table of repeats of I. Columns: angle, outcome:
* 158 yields 2.484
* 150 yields 2.606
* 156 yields 2.438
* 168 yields 2.538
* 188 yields 2.896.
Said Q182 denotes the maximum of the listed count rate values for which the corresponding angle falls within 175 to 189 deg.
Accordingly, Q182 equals 2.896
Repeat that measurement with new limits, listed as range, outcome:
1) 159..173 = 2.629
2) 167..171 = 2.545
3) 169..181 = 2.85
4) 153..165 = 2.484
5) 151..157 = 2.465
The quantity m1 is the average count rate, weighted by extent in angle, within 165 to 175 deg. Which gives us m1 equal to 2.59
